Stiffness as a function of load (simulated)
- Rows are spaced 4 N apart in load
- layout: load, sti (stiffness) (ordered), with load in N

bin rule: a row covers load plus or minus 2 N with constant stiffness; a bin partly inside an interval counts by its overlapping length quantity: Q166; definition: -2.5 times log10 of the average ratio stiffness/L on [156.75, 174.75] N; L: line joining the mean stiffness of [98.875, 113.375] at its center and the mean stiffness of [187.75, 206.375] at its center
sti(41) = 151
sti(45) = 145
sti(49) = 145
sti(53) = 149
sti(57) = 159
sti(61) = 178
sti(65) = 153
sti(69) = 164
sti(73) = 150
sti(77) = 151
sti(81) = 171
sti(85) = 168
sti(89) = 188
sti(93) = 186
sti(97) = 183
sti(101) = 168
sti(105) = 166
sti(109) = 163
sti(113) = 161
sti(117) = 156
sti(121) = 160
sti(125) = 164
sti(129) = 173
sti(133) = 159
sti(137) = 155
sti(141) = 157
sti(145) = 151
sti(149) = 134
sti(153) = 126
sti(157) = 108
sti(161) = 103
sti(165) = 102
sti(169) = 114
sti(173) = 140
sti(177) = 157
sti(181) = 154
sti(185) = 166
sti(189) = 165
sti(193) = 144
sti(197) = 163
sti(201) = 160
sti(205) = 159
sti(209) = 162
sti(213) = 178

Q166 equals 0.37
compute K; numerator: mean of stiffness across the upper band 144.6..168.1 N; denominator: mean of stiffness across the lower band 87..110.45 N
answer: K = 0.67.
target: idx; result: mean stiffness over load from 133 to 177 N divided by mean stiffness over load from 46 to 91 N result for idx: 0.82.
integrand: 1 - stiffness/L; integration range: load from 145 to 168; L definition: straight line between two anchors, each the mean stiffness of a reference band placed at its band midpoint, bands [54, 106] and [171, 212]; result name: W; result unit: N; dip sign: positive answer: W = 6.2 N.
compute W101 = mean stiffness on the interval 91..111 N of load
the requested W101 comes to 173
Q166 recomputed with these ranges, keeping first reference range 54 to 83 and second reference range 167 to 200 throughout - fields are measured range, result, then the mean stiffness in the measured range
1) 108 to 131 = -0.046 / 163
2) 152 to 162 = 0.339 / 112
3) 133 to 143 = -0.014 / 157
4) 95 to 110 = -0.085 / 170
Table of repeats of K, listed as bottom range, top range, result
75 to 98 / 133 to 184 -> 0.78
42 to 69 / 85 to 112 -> 1.12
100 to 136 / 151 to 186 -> 0.79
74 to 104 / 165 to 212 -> 0.88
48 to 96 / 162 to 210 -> 0.90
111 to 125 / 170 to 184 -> 0.93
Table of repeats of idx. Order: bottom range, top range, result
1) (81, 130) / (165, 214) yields 0.90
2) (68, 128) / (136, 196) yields 0.83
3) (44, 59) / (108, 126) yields 1.07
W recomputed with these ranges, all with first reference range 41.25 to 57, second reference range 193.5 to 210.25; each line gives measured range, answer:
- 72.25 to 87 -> -1.0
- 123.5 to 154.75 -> 0.5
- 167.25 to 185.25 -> 1.5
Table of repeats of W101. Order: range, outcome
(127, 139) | 162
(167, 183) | 141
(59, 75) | 161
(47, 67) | 157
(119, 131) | 166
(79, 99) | 179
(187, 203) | 158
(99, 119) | 163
